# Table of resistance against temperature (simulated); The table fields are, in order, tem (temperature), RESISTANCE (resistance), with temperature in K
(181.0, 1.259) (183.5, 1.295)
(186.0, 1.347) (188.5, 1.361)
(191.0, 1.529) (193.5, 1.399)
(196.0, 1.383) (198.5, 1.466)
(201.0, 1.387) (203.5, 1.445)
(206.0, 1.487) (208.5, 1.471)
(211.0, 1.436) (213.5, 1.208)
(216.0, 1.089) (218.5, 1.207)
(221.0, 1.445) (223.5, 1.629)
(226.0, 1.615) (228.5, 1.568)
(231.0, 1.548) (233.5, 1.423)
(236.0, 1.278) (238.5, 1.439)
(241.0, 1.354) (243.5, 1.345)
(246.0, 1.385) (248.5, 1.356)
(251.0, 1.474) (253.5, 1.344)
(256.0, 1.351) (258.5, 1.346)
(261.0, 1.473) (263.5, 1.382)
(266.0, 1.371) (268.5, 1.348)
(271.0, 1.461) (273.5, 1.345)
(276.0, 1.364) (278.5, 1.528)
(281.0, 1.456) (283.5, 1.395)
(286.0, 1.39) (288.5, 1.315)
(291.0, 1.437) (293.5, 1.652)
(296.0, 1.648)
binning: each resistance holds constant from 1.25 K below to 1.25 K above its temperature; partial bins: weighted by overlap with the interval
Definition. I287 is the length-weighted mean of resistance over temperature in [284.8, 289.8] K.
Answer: 1.35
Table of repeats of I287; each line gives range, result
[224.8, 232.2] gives 1.58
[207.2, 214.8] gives 1.37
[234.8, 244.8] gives 1.35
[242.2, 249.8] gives 1.36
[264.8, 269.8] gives 1.36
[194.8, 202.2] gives 1.41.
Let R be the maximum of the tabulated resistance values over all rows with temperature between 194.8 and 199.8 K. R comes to 1.466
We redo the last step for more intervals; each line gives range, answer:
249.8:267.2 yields 1.474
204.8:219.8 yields 1.487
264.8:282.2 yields 1.528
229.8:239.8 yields 1.548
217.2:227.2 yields 1.629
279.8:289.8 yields 1.456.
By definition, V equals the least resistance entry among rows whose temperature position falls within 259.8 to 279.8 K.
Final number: 1.345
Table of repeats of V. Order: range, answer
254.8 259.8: 1.346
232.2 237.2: 1.278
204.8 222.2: 1.089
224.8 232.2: 1.548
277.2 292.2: 1.315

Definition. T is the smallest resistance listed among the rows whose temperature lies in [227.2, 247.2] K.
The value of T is 1.278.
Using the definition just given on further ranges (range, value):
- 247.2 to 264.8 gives 1.344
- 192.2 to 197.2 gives 1.383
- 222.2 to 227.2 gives 1.615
